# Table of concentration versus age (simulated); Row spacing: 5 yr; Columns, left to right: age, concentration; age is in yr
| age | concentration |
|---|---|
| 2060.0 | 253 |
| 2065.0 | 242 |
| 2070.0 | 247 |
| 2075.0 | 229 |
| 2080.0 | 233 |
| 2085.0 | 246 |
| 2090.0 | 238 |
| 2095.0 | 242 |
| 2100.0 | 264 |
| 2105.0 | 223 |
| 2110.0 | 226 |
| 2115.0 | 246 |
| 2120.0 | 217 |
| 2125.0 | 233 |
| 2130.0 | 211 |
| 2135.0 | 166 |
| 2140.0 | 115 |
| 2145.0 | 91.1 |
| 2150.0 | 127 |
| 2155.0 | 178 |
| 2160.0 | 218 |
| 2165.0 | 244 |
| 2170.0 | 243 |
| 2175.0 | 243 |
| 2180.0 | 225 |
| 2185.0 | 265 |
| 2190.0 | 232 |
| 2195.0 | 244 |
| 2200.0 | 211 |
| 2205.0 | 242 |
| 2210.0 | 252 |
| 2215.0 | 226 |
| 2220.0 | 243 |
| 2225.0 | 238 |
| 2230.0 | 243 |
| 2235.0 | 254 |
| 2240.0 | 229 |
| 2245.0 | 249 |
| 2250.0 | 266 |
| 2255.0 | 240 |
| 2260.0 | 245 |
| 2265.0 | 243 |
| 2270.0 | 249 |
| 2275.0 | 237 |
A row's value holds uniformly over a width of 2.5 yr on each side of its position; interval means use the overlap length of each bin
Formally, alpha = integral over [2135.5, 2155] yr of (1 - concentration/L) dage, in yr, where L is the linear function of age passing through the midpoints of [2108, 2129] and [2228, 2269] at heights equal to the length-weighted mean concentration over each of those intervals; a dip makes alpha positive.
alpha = 9.0 yr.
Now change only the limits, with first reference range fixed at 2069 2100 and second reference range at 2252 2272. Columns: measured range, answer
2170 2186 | 0.04 yr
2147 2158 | 4.07 yr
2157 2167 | 0.61 yr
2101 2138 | 3.62 yr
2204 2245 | 0.42 yr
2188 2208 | 0.87 yr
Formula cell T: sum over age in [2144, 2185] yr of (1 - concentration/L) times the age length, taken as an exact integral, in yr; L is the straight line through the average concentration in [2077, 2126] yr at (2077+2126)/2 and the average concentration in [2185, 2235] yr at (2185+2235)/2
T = 5.9 yr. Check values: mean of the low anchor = 237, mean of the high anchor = 239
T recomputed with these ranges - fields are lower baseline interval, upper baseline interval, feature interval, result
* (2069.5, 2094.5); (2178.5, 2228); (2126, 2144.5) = 5.9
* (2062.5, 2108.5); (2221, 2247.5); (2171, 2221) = 0.8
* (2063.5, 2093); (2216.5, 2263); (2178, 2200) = 0.4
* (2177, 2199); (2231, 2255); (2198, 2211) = 0.4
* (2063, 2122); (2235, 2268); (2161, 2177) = 0.1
